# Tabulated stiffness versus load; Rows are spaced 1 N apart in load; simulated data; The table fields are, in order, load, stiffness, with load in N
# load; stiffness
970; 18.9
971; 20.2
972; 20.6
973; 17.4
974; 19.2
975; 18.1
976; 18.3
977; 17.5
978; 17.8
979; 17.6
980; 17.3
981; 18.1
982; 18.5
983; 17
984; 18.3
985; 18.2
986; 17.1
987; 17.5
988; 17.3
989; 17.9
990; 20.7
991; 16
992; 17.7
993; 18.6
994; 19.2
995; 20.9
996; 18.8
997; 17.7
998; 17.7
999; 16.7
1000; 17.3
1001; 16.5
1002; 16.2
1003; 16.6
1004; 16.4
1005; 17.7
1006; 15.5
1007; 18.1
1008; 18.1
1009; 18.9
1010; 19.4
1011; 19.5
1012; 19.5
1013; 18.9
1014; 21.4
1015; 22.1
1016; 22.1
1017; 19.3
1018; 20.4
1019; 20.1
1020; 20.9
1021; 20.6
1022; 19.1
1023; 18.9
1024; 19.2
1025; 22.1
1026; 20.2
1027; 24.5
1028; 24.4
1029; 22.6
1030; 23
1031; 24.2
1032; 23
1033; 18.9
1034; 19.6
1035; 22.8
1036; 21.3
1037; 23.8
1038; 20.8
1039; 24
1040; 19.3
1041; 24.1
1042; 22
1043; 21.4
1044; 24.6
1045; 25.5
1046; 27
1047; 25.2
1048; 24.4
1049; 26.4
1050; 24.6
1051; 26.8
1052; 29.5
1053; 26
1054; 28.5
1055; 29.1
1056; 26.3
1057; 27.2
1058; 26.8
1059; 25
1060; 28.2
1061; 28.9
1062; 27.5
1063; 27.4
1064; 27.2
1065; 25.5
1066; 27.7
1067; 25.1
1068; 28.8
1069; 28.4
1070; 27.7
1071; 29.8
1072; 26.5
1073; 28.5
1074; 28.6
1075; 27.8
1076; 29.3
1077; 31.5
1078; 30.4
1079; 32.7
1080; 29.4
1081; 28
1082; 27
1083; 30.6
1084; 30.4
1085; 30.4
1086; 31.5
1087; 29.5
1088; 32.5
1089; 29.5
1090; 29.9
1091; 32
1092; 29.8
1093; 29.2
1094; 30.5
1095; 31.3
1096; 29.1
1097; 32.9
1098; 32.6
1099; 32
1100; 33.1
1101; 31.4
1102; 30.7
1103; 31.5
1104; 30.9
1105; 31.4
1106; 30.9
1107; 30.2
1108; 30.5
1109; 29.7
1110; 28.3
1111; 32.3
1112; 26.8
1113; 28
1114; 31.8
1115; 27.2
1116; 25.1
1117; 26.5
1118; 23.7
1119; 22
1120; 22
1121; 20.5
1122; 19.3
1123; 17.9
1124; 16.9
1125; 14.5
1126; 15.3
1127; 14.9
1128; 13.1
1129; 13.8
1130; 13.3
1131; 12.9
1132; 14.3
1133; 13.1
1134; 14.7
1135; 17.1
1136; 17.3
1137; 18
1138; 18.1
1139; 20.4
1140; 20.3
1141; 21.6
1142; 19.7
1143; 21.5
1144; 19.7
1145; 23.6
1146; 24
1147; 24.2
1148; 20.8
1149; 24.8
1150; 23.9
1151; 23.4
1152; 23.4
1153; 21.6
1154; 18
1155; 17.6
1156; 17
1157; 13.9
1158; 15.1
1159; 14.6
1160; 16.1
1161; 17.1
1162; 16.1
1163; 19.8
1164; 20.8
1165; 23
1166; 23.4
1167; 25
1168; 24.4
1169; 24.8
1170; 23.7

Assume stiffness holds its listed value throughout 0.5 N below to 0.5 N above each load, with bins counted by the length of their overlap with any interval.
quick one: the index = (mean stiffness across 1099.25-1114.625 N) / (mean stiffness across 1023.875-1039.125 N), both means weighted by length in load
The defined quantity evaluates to 1.4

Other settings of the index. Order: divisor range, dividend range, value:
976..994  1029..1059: 1.36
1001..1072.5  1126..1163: 0.79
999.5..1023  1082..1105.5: 1.64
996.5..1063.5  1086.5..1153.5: 1.10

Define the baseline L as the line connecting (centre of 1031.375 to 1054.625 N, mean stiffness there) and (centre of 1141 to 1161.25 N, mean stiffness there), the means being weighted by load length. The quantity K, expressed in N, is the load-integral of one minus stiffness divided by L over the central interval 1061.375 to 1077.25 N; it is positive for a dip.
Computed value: -3.4 N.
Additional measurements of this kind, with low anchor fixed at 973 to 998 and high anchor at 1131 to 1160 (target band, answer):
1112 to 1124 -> -3.1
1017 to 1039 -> -3.7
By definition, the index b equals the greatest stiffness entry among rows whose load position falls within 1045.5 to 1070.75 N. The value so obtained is 29.5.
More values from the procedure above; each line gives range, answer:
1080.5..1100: 33.1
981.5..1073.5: 29.8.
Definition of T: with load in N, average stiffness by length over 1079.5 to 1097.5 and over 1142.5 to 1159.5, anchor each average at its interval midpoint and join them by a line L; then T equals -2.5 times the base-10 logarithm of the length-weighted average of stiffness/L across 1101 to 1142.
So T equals 0.141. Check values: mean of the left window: 30.2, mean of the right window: 20.4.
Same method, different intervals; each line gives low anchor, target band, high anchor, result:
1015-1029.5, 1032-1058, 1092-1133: -0.11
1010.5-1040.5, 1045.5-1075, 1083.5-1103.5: -0.04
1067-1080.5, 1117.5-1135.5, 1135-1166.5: 0.35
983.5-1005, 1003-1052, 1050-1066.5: 0.06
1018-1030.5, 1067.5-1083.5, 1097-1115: -0.07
